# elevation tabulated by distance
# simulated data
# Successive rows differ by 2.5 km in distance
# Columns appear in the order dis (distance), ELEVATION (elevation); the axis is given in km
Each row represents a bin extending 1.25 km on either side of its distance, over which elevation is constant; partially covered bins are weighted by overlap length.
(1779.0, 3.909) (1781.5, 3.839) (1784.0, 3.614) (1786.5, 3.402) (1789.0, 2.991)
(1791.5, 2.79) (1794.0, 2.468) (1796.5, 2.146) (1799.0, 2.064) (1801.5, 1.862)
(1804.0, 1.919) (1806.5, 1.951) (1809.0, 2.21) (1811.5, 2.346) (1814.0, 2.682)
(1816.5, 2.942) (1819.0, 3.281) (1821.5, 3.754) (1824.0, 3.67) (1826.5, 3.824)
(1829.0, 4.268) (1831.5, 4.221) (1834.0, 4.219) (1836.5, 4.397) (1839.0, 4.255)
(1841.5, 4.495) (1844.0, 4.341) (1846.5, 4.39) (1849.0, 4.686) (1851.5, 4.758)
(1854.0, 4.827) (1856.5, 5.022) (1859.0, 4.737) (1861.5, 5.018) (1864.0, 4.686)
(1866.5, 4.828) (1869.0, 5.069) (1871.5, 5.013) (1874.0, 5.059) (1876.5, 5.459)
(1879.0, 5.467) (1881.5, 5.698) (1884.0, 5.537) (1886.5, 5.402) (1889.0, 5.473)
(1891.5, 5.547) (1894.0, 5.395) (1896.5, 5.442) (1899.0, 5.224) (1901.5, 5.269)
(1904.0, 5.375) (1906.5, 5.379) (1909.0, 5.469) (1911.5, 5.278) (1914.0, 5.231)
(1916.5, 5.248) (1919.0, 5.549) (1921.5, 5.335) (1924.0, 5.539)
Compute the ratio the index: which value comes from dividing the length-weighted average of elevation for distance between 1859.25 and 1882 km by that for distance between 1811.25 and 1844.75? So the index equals 1.3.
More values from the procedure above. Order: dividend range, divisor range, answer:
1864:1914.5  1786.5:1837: 1.78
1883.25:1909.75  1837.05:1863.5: 1.16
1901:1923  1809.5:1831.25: 1.60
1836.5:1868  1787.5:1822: 1.86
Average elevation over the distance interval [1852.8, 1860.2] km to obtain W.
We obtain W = 4.86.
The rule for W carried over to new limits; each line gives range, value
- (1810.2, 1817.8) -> 2.66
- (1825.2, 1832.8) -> 4.1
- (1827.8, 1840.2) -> 4.27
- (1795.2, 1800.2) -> 2.11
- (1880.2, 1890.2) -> 5.53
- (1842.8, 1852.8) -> 4.55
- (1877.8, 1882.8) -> 5.58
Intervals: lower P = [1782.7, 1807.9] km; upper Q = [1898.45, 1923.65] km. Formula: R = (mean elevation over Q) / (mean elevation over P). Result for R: 2.12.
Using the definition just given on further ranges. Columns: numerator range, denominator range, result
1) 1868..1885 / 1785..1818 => 2.17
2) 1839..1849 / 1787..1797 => 1.64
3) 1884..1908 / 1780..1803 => 1.93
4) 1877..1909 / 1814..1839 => 1.43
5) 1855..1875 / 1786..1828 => 1.81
